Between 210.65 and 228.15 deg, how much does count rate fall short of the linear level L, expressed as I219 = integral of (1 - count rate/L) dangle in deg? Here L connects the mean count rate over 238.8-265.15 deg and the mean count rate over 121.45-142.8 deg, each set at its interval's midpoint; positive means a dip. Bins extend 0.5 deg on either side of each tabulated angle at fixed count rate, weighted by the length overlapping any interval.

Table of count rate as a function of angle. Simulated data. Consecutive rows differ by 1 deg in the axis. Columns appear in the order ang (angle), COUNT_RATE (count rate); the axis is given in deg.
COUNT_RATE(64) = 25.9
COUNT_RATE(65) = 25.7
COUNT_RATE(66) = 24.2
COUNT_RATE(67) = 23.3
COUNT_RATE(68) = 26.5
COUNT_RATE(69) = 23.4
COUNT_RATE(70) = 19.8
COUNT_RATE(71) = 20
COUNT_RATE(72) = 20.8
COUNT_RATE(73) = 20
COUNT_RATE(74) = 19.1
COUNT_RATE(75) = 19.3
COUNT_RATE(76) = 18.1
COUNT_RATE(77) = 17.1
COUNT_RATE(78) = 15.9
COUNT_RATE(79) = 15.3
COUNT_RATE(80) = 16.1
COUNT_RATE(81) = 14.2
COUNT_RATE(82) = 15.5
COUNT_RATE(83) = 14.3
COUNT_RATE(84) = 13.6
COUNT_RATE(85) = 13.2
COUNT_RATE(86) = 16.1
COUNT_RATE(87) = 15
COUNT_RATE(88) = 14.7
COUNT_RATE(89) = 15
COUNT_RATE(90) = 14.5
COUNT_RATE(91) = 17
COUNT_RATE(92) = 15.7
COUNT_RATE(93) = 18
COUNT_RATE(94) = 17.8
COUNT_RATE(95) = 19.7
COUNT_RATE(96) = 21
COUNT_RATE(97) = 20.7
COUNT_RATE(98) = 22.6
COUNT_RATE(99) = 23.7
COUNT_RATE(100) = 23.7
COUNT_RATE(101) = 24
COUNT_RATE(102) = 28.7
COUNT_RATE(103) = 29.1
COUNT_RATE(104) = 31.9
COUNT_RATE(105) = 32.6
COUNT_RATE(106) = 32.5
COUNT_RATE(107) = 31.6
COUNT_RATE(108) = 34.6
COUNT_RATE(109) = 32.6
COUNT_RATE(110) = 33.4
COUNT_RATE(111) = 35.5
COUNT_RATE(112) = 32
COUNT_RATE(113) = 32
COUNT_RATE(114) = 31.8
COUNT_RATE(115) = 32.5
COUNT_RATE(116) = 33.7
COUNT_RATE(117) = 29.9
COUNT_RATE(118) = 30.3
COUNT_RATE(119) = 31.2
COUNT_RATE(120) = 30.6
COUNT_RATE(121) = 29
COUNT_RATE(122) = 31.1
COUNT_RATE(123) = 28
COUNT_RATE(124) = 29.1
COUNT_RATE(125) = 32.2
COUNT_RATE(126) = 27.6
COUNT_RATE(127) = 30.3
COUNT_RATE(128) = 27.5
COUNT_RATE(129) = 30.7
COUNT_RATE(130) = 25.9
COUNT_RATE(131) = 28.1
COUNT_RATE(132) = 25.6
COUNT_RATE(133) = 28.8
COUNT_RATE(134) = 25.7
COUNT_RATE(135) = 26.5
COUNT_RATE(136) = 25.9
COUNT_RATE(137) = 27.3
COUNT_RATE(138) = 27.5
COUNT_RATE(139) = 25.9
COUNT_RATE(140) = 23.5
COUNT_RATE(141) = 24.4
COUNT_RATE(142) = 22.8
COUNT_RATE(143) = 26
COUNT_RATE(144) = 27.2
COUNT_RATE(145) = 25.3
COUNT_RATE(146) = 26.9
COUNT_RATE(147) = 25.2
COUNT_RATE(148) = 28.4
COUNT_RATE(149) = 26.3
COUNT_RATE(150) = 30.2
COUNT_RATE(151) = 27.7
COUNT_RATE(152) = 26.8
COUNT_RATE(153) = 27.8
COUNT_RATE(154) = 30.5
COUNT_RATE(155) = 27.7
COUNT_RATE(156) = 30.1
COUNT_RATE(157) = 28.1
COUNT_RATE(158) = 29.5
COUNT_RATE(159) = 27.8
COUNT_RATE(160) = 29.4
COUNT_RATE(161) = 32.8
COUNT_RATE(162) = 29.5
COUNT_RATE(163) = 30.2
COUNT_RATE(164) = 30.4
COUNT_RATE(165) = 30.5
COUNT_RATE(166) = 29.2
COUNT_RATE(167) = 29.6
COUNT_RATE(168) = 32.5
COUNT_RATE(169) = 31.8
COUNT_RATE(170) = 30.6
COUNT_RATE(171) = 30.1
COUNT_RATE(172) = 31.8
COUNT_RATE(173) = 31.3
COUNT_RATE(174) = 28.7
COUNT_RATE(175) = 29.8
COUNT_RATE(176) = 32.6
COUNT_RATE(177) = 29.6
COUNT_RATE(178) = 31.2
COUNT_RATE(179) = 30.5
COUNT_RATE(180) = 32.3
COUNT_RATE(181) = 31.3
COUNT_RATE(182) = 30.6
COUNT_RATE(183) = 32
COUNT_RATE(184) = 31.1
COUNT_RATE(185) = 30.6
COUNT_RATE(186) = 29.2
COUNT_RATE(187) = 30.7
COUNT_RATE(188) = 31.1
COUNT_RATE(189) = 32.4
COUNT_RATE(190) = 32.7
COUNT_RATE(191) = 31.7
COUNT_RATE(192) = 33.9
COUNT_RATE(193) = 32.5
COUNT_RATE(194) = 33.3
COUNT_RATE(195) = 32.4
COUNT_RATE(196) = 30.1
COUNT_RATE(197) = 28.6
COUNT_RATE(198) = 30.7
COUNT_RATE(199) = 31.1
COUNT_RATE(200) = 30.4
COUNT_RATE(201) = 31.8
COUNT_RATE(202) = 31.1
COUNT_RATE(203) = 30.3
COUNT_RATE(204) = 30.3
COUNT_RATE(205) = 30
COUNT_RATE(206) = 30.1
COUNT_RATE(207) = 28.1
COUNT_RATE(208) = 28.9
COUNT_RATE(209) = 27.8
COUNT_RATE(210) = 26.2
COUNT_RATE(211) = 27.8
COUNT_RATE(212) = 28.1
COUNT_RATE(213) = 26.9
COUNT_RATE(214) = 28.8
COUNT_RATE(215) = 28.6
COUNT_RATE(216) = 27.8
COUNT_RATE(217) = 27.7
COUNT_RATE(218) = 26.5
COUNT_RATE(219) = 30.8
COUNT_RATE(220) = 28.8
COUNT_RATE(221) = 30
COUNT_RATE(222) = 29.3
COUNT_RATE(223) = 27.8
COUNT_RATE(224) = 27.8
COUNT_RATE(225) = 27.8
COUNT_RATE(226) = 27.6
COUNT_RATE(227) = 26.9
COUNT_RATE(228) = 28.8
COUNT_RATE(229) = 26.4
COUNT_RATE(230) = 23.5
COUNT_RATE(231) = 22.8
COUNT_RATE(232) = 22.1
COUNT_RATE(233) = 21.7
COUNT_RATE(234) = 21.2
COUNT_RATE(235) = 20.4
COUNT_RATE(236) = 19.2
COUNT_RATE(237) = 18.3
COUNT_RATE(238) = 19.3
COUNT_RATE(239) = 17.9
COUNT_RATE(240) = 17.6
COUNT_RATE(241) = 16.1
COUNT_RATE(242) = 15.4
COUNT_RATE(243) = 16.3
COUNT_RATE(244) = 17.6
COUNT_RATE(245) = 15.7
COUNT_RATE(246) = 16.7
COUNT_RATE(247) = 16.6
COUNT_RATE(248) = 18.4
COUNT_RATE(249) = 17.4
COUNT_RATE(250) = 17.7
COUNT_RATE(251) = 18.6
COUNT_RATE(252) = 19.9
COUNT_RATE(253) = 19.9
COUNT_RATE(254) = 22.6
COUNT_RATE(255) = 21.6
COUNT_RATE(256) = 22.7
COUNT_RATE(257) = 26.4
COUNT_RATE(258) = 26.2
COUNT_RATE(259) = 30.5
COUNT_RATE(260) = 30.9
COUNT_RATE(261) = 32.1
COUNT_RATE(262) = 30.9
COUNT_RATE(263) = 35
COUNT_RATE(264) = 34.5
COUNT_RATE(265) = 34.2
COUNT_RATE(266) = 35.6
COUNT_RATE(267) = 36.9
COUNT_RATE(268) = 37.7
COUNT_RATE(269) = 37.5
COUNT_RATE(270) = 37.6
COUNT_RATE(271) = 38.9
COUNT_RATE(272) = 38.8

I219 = -3.2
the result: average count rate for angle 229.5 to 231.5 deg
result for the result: 23.1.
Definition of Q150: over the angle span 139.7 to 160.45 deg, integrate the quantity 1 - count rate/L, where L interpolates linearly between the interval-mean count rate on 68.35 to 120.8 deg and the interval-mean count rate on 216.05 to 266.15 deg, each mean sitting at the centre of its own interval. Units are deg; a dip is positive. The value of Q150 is -3.36 deg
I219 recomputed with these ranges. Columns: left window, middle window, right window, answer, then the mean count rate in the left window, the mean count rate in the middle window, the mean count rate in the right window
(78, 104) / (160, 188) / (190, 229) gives -4.9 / 18.6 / 30.7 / 29.4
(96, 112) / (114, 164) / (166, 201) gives 2.7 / 29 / 28.3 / 31.1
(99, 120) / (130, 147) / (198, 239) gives 2.2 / 31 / 26.1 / 26.9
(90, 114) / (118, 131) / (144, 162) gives -1.0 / 26.4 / 29.4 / 28.3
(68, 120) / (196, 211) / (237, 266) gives -4.5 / 23.1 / 29.6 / 22.6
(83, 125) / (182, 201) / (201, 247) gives -4.8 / 25.5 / 31.4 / 24.8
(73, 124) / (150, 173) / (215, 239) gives -5.0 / 23.7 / 29.8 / 25.2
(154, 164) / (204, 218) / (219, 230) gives 0.1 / 29.6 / 28.2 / 28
